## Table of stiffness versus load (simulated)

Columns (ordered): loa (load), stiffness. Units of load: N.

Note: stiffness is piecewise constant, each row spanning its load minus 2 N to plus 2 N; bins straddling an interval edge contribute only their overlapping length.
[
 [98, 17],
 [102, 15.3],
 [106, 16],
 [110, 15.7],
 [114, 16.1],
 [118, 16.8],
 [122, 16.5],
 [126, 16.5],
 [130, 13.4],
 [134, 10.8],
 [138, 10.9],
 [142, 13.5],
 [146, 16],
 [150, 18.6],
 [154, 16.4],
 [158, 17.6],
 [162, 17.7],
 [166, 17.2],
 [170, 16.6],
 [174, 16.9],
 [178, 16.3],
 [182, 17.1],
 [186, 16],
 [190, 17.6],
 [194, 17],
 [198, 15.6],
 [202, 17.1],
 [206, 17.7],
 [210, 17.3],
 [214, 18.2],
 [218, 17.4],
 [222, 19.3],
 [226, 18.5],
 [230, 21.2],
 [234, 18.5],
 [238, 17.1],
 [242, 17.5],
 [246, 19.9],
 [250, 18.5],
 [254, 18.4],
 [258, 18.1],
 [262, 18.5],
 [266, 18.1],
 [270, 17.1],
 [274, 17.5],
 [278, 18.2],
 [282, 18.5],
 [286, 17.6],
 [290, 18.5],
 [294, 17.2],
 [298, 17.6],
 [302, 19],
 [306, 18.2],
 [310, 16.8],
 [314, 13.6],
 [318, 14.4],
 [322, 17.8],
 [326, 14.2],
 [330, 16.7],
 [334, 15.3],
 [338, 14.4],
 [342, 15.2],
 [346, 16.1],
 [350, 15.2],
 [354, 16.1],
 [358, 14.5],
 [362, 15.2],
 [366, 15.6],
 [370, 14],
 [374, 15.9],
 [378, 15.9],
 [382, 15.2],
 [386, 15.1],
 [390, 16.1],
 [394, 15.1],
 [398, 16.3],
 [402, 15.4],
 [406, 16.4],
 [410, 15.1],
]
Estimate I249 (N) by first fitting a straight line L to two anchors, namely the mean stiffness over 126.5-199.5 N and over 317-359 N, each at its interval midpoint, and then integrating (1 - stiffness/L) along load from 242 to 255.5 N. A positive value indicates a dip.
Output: -2.6 N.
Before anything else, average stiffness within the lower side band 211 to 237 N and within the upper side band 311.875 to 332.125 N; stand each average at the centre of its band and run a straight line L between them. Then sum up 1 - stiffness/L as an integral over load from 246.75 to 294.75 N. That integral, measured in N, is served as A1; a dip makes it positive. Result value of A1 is -2.75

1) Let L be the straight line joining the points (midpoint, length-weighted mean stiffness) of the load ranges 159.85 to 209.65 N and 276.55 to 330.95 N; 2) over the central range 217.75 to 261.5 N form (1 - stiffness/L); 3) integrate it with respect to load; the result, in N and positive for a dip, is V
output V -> -4.3 N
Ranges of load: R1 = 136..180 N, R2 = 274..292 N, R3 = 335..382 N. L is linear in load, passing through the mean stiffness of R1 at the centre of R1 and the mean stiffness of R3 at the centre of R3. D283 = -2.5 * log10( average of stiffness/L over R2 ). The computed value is -0.16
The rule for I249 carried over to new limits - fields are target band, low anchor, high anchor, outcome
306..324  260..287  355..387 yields 0.9 N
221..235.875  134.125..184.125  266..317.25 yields -2.3 N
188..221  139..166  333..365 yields -2.4 N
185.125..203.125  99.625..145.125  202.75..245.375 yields 0.6 N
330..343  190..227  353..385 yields 0.4 N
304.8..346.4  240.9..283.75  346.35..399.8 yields 2.5 N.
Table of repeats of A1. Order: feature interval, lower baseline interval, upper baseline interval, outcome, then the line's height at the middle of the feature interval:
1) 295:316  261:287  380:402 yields 0.3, 17.3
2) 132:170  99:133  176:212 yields 1.8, 16.2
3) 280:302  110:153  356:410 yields -3.9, 15.3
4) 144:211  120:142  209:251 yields -4.7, 15.9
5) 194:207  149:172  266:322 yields 0.4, 17.3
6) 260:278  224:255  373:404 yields 0.3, 18.1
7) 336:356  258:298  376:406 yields 1.4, 16.5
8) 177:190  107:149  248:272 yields -0.4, 16.2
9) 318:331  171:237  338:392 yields 0.0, 15.9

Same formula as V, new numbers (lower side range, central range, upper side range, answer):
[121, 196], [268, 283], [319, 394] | -2.05 N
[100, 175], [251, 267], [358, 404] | -2.84 N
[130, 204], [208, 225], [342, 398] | -2.40 N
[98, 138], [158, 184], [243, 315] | -1.61 N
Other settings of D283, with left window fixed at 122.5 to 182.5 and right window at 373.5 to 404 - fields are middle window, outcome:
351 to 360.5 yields 0.02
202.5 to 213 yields -0.12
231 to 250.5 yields -0.18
